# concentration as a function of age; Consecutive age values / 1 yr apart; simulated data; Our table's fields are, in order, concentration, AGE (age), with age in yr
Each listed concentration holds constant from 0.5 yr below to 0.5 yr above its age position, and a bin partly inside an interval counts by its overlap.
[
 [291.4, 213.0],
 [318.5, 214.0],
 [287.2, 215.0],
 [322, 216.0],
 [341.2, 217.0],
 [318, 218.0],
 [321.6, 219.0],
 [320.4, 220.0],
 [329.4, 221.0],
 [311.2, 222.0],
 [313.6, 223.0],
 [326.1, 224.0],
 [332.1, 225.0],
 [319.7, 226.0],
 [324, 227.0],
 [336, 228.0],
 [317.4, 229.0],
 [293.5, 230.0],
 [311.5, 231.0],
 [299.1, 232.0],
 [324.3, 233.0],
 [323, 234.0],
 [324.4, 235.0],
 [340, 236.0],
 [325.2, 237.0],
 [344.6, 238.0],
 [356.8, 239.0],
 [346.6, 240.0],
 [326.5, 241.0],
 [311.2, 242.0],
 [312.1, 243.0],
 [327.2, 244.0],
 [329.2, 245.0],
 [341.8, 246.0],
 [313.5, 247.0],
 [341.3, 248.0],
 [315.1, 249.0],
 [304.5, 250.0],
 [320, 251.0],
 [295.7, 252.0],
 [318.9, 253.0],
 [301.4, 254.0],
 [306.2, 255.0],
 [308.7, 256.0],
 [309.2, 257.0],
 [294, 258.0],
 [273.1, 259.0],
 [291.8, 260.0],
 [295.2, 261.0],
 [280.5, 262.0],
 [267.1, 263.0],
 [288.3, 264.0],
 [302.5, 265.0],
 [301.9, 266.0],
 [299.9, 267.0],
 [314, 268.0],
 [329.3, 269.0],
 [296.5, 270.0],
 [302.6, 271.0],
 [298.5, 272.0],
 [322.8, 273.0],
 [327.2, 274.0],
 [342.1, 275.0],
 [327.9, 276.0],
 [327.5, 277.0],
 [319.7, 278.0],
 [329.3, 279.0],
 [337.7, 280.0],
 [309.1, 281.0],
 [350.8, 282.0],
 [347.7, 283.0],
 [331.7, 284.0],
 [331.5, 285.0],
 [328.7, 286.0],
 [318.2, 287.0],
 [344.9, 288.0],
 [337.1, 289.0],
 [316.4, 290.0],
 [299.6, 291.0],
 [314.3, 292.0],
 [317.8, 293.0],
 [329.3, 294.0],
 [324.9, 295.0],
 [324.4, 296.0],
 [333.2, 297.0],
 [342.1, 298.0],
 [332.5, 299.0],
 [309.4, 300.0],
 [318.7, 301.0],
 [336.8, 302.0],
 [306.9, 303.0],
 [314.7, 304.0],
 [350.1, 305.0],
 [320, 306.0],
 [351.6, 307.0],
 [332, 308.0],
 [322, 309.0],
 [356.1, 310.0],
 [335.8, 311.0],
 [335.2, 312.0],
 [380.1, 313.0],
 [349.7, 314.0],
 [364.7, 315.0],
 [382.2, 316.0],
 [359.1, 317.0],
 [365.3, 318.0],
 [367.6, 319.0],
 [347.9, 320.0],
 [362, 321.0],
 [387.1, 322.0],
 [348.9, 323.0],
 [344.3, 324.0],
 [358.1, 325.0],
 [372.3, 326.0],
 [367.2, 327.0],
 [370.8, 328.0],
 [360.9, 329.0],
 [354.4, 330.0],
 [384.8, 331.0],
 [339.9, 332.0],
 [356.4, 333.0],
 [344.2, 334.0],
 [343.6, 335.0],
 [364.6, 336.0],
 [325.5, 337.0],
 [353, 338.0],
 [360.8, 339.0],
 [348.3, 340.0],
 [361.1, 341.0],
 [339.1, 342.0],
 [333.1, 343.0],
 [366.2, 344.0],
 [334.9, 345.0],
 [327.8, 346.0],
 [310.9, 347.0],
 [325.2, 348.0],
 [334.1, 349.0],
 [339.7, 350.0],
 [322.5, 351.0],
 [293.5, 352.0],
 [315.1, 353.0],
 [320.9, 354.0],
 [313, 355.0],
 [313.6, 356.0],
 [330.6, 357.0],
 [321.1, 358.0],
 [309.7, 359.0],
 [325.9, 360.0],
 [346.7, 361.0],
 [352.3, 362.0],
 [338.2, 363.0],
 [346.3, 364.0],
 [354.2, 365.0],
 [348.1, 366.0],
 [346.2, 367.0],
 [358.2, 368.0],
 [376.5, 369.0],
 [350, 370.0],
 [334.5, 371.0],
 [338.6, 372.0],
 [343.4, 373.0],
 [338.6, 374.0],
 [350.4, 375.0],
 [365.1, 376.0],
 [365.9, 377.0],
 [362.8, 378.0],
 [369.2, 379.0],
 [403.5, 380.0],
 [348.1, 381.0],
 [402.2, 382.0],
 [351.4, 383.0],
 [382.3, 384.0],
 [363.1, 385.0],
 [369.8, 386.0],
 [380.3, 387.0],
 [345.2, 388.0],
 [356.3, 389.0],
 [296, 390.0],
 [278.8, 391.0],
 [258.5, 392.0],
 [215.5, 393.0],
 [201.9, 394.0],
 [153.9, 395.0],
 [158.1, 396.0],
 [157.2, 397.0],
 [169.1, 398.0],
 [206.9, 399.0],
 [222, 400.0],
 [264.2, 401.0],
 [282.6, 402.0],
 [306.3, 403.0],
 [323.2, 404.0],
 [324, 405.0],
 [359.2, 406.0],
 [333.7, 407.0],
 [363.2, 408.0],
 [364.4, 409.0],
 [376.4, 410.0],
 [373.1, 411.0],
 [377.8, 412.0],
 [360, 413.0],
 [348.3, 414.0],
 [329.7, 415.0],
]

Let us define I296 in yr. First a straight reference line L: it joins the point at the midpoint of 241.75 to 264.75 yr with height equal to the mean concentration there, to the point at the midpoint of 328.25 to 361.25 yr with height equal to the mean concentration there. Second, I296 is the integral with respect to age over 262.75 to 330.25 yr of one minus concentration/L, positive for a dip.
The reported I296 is -2.71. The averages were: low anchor 306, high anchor 337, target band 334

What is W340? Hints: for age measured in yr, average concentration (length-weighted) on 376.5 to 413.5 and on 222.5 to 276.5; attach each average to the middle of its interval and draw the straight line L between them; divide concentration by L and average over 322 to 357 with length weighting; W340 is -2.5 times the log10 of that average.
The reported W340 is -0.10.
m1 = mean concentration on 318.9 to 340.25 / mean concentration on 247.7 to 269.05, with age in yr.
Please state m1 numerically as 1.18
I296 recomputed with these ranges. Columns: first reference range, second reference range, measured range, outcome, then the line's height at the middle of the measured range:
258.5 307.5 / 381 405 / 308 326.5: -2.98 yr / 307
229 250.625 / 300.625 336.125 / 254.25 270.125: 1.65 yr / 332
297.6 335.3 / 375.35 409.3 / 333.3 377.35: -1.68 yr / 327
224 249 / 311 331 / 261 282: 1.79 yr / 341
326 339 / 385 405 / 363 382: -3.79 yr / 298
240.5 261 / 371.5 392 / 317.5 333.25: -1.25 yr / 335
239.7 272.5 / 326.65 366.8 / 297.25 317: -0.82 yr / 326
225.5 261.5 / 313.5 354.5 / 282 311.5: 0.61 yr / 336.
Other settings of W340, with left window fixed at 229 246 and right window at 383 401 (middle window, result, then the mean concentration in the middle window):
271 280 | -0.044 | 324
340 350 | -0.183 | 338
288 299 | -0.072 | 325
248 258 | 0.033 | 310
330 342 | -0.217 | 352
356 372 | -0.223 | 342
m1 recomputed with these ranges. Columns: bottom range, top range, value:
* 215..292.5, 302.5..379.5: 1.09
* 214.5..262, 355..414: 1.02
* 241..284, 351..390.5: 1.11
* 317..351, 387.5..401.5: 0.67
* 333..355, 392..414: 0.84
